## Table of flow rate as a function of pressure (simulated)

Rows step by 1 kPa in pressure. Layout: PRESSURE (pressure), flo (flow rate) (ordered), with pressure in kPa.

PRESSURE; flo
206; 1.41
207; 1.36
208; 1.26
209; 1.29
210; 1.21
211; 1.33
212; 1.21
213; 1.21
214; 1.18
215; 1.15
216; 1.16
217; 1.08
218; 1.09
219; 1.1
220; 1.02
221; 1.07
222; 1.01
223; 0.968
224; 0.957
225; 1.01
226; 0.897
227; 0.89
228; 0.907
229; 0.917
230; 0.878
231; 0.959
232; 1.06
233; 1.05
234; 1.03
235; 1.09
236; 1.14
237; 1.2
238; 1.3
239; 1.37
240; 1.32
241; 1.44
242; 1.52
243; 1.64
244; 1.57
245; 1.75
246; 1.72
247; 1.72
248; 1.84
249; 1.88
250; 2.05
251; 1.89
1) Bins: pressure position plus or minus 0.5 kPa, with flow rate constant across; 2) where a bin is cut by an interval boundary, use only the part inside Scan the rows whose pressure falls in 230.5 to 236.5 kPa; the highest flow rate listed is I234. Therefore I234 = 1.14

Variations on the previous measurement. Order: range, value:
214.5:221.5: 1.16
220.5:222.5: 1.07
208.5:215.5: 1.33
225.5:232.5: 1.06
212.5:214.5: 1.21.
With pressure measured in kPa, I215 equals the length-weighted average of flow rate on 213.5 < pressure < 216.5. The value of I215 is 1.16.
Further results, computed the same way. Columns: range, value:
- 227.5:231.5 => 0.915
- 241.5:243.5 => 1.58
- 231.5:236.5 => 1.07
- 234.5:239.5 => 1.22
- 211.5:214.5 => 1.2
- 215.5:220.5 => 1.09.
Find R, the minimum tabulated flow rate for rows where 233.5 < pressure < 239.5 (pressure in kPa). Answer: 1.03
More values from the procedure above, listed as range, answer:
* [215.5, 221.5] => 1.02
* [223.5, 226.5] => 0.897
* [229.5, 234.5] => 0.878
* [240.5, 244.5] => 1.44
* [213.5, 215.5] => 1.15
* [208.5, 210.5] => 1.21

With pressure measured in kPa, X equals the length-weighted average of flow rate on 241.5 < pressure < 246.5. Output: 1.64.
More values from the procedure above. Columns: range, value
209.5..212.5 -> 1.25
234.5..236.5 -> 1.11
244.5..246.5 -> 1.73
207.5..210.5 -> 1.25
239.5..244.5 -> 1.5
